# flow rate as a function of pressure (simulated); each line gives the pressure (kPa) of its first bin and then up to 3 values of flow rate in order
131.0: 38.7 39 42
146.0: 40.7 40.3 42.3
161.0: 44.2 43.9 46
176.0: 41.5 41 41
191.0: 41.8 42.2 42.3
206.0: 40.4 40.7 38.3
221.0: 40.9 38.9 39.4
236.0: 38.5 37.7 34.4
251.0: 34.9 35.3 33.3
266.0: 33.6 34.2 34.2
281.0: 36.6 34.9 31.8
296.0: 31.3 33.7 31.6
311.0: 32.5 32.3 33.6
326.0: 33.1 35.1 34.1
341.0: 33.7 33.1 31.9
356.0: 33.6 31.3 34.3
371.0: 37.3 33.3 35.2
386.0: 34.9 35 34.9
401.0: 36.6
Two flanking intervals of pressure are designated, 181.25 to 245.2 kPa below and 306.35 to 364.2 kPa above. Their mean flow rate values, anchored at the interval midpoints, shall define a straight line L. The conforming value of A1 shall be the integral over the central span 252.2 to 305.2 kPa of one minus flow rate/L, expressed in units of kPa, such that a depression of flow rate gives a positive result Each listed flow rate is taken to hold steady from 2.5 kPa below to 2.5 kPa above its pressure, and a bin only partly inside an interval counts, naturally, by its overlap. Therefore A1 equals 3.6 kPa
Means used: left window 40.1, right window 33.1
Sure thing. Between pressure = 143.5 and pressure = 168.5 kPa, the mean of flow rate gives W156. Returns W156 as 42.3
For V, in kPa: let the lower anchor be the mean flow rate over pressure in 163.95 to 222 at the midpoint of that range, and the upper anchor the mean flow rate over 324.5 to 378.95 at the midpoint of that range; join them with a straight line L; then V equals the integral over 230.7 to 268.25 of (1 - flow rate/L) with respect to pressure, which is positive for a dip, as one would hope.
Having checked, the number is 3.1 kPa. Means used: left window 41.7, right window 33.7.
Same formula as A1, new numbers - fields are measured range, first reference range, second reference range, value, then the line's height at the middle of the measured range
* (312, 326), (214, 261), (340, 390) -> 0.88 kPa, 35.1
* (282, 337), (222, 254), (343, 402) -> 3.94 kPa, 35.7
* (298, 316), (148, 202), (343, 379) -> 1.80 kPa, 36.1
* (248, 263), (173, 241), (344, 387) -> 1.52 kPa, 38.4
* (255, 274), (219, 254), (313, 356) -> 1.29 kPa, 36.5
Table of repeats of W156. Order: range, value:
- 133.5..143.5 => 40.5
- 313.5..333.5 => 33.5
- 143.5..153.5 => 40.5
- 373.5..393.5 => 34.6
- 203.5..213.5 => 40.5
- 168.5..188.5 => 42.4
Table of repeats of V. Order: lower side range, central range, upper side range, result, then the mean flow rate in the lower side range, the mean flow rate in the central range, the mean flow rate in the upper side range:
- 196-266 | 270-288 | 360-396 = 0.9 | 38.1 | 35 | 34.6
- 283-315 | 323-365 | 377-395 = 0.7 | 32.7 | 33.3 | 34.9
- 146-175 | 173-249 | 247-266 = -2.9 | 43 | 39.9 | 34.4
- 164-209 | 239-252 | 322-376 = 1.1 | 42.2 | 35.7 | 33.7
